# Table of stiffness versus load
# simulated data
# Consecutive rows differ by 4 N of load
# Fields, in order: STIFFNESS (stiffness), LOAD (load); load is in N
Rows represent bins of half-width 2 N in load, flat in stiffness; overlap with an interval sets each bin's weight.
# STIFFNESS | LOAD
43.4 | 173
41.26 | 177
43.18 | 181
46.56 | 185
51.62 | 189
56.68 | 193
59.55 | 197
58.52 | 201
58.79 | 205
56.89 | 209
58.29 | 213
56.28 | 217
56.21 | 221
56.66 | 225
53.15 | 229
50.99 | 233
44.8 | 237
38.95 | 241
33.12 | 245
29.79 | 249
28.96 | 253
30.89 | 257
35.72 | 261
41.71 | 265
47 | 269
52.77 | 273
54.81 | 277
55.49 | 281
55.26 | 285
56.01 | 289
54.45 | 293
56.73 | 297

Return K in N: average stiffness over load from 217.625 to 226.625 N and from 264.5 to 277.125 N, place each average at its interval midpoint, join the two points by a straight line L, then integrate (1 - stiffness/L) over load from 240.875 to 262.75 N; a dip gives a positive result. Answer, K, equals 8.25 N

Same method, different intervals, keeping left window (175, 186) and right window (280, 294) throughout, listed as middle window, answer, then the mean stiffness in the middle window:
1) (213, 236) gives -3.0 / 54.5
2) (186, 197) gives -2.4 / 54.4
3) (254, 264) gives 3.5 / 33.7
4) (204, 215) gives -2.7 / 57.9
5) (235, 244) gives 1.6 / 40.9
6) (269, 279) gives 0.3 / 52.4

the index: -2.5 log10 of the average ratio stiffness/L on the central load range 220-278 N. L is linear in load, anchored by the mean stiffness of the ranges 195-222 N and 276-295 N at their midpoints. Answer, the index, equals 0.29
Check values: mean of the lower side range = 57.8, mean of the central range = 43.3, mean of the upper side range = 55.2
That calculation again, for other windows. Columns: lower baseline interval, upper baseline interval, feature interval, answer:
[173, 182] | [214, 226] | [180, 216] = -0.117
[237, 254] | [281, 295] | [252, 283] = 0.045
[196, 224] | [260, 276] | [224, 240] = 0.060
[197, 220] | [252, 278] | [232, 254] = 0.272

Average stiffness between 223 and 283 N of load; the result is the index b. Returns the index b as 43.7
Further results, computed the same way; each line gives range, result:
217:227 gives 56.4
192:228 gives 57.4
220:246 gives 47.9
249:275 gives 38.8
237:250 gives 35.9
